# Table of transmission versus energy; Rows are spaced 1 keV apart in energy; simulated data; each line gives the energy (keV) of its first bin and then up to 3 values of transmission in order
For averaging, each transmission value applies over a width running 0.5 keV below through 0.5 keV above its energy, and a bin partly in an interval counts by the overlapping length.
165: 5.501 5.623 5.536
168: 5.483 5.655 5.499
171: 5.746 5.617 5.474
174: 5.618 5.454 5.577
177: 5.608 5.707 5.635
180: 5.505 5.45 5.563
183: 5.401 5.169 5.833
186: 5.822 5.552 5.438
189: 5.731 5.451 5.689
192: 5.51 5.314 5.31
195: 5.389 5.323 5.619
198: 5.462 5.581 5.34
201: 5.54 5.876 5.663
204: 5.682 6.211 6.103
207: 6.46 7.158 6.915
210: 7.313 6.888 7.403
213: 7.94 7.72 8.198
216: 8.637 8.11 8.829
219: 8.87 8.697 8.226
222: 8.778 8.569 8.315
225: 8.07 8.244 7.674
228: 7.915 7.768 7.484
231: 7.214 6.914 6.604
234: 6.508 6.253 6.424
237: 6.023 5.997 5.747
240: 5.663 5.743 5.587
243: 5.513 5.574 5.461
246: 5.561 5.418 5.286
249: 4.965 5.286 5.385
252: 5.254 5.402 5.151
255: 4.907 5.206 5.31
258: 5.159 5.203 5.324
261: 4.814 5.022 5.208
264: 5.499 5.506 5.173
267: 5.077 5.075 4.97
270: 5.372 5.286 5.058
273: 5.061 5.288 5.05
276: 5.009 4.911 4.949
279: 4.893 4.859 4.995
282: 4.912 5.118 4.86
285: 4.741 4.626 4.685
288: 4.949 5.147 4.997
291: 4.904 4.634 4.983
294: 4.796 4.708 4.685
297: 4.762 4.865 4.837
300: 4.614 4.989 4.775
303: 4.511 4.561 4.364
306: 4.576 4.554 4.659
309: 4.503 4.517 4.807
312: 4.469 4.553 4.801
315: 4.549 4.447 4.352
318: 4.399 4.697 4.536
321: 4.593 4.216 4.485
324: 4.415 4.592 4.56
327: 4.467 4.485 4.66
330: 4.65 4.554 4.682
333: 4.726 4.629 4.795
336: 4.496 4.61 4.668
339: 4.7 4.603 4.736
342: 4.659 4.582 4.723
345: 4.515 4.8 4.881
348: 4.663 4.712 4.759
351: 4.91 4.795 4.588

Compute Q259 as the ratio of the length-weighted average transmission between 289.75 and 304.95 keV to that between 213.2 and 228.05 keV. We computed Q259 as 0.6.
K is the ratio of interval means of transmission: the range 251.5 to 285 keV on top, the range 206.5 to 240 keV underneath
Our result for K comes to 0.7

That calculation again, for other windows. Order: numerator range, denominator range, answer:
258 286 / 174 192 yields 0.91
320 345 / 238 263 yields 0.86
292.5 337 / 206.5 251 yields 0.66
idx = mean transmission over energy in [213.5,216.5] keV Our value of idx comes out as 8.19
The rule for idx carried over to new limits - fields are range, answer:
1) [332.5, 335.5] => 4.72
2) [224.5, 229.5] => 7.93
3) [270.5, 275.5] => 5.15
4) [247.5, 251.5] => 5.23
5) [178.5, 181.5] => 5.53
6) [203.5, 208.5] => 6.32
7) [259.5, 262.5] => 5.05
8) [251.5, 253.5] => 5.33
